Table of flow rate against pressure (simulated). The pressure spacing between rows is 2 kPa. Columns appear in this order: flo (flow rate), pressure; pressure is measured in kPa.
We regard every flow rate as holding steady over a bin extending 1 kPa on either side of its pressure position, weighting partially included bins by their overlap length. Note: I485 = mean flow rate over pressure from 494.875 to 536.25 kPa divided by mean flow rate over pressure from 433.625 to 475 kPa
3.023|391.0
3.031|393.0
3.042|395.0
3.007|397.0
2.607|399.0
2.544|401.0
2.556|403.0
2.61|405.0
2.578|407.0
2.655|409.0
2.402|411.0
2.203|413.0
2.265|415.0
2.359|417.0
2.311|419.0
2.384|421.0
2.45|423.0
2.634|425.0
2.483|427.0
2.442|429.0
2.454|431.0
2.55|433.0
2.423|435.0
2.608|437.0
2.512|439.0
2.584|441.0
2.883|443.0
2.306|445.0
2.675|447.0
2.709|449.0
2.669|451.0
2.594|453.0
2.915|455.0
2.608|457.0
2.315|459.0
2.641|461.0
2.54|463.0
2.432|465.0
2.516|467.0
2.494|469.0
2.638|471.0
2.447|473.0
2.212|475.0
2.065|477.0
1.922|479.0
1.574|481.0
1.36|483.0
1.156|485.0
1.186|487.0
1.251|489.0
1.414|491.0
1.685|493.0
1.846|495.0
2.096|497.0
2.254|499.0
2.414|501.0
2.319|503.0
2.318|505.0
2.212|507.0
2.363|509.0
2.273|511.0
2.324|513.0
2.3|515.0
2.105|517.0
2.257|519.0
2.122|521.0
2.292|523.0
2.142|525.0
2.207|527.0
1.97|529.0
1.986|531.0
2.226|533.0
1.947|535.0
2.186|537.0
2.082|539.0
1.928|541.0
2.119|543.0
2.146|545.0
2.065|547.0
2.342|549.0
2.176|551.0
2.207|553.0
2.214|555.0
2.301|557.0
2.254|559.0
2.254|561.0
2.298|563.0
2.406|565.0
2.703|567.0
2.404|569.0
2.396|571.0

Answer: 0.86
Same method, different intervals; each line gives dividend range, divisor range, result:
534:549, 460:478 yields 0.85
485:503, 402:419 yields 0.72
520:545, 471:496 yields 1.23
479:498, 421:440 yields 0.61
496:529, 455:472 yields 0.88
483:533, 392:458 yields 0.78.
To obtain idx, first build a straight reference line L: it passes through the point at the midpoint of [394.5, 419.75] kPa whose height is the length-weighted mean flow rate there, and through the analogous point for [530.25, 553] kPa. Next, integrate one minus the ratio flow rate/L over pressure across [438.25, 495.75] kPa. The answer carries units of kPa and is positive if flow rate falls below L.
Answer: 3.6 kPa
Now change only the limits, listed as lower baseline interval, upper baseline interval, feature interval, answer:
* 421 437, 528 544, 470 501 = 6.0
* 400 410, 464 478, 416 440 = 0.5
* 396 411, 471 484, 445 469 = -4.7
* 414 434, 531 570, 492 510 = 1.0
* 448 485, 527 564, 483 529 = 4.7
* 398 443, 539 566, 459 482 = 0.7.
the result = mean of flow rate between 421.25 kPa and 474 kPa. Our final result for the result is 2.56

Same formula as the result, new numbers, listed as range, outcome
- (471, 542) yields 2.02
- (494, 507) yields 2.21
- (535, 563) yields 2.17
